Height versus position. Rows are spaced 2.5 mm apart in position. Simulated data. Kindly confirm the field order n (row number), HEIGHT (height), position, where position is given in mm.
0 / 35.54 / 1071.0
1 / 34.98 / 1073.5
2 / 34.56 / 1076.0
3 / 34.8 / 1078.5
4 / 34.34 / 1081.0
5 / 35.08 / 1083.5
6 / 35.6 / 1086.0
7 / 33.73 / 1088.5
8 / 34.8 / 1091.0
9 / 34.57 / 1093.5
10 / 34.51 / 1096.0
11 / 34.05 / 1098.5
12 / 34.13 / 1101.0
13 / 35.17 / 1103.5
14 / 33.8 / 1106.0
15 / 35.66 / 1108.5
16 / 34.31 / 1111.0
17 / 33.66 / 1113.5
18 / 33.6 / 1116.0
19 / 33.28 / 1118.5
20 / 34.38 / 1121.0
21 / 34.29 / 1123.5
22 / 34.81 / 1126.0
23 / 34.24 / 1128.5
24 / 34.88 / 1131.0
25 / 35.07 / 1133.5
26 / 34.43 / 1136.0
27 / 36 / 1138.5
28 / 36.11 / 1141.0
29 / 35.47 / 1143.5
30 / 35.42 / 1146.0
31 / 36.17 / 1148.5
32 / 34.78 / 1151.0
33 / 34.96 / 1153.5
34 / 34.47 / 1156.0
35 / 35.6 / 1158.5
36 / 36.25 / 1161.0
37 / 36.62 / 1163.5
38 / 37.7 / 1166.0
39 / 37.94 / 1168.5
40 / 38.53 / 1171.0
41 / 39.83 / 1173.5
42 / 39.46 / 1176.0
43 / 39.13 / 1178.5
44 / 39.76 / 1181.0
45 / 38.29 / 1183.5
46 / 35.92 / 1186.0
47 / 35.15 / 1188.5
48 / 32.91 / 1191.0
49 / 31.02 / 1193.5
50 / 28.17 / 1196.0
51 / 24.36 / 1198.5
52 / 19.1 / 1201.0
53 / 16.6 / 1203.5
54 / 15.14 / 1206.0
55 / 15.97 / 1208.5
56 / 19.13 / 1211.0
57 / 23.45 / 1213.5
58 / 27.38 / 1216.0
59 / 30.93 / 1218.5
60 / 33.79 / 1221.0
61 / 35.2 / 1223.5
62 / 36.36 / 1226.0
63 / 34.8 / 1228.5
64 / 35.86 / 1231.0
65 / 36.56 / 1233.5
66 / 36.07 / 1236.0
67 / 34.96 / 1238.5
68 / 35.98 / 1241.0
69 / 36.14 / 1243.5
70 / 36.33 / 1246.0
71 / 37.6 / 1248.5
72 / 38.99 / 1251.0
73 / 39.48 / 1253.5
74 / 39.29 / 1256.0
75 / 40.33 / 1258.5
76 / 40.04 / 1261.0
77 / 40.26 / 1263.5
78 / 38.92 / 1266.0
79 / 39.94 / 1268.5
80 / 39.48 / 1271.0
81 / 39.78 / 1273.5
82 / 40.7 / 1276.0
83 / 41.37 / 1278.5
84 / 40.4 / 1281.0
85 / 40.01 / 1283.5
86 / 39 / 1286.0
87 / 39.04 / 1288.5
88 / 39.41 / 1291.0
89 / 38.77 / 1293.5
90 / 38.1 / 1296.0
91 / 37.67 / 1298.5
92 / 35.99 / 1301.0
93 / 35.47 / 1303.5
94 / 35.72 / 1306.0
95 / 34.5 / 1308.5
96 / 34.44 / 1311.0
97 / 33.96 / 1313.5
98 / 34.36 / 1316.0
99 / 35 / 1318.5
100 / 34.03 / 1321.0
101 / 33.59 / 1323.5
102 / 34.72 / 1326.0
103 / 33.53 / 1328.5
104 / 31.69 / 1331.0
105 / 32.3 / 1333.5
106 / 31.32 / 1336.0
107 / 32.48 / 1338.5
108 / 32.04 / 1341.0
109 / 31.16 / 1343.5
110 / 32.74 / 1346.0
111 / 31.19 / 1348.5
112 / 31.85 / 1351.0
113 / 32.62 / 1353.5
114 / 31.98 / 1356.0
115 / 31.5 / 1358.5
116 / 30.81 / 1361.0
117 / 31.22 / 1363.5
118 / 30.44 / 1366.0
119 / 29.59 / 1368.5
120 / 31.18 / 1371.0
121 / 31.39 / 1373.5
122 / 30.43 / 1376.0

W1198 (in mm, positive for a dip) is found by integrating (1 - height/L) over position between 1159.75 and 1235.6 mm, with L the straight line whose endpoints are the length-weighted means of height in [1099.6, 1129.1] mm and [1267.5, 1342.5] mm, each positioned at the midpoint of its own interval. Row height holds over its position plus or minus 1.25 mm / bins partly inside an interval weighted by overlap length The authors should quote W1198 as 7.3 mm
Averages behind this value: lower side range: 34.3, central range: 31.8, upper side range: 36.3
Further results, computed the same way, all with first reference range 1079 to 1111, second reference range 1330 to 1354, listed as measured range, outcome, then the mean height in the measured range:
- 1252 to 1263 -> -2.33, 39.8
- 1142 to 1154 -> -0.48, 35.4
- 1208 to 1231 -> 2.68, 29.4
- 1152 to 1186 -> -3.72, 37.5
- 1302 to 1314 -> -0.97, 34.9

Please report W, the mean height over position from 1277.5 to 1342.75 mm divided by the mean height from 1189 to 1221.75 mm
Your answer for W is 1.5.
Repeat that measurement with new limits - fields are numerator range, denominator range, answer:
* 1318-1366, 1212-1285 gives 0.88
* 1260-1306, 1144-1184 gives 1.05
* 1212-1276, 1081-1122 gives 1.06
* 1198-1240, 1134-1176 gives 0.77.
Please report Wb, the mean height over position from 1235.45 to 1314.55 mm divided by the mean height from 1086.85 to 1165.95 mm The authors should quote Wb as 1.1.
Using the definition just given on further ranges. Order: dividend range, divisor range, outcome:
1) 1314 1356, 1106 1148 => 0.94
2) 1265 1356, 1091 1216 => 1.08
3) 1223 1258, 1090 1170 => 1.05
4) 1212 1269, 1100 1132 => 1.05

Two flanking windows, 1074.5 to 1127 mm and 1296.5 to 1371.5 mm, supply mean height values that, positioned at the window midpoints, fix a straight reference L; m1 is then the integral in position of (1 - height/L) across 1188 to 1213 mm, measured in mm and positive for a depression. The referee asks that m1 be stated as 7.7 mm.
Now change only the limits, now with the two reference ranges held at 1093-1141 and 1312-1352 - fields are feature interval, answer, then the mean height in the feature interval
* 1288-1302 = -2.1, 38.2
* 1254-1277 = -4.4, 39.8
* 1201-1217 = 6.8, 19.5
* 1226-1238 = -0.8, 35.8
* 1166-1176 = -1.4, 38.7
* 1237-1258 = -2.5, 37.4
